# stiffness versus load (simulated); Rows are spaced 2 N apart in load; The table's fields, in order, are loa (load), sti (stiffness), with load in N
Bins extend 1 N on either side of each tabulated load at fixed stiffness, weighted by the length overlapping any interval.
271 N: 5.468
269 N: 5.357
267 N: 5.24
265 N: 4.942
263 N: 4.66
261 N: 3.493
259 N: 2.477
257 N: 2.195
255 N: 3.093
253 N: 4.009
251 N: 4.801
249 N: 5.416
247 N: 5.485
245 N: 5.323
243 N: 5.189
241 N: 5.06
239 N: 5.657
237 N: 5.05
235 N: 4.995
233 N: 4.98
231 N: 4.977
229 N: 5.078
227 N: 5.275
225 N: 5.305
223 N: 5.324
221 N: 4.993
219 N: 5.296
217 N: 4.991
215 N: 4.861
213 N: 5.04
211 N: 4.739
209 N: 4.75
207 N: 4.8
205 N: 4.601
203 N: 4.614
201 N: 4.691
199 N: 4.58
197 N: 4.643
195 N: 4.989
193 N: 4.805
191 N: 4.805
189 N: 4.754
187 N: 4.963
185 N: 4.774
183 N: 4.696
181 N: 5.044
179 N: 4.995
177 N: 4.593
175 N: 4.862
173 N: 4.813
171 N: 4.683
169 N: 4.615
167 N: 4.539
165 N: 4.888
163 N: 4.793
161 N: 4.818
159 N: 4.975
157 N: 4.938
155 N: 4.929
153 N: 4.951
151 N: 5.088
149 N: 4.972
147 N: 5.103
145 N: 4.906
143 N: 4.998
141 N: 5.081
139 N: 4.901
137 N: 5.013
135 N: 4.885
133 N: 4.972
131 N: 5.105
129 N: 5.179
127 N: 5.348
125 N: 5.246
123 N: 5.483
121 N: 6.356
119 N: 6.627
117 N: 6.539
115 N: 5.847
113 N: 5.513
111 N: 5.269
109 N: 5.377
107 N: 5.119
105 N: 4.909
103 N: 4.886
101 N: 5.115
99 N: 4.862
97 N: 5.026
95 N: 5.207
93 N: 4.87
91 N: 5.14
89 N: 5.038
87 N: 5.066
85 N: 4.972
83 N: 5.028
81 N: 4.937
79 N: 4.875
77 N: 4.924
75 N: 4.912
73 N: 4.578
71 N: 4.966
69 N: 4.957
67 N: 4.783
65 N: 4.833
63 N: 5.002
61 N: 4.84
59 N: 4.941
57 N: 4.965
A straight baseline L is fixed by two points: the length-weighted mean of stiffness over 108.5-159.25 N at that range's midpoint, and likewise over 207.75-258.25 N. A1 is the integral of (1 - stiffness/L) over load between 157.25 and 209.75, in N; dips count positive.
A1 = 3.1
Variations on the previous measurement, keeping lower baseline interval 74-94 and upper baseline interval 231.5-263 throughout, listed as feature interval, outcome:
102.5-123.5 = -3.3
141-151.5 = -0.5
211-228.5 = -2.0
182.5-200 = -0.5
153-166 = -0.4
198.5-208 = -0.1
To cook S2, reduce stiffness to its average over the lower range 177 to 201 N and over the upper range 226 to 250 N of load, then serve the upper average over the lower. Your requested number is 1.08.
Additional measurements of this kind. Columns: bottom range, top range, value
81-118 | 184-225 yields 0.93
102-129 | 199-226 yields 0.88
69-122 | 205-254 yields 0.97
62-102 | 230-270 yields 0.93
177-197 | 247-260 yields 0.79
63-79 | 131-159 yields 1.03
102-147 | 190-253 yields 0.93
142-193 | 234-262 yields 0.92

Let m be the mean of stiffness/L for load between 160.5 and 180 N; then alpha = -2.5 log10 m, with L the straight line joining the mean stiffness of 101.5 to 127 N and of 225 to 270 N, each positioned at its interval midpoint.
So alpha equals 0.10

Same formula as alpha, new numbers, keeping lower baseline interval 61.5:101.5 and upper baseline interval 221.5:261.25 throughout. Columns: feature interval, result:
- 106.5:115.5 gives -0.109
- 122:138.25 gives -0.061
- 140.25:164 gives -0.028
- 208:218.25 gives -0.035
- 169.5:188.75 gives -0.006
